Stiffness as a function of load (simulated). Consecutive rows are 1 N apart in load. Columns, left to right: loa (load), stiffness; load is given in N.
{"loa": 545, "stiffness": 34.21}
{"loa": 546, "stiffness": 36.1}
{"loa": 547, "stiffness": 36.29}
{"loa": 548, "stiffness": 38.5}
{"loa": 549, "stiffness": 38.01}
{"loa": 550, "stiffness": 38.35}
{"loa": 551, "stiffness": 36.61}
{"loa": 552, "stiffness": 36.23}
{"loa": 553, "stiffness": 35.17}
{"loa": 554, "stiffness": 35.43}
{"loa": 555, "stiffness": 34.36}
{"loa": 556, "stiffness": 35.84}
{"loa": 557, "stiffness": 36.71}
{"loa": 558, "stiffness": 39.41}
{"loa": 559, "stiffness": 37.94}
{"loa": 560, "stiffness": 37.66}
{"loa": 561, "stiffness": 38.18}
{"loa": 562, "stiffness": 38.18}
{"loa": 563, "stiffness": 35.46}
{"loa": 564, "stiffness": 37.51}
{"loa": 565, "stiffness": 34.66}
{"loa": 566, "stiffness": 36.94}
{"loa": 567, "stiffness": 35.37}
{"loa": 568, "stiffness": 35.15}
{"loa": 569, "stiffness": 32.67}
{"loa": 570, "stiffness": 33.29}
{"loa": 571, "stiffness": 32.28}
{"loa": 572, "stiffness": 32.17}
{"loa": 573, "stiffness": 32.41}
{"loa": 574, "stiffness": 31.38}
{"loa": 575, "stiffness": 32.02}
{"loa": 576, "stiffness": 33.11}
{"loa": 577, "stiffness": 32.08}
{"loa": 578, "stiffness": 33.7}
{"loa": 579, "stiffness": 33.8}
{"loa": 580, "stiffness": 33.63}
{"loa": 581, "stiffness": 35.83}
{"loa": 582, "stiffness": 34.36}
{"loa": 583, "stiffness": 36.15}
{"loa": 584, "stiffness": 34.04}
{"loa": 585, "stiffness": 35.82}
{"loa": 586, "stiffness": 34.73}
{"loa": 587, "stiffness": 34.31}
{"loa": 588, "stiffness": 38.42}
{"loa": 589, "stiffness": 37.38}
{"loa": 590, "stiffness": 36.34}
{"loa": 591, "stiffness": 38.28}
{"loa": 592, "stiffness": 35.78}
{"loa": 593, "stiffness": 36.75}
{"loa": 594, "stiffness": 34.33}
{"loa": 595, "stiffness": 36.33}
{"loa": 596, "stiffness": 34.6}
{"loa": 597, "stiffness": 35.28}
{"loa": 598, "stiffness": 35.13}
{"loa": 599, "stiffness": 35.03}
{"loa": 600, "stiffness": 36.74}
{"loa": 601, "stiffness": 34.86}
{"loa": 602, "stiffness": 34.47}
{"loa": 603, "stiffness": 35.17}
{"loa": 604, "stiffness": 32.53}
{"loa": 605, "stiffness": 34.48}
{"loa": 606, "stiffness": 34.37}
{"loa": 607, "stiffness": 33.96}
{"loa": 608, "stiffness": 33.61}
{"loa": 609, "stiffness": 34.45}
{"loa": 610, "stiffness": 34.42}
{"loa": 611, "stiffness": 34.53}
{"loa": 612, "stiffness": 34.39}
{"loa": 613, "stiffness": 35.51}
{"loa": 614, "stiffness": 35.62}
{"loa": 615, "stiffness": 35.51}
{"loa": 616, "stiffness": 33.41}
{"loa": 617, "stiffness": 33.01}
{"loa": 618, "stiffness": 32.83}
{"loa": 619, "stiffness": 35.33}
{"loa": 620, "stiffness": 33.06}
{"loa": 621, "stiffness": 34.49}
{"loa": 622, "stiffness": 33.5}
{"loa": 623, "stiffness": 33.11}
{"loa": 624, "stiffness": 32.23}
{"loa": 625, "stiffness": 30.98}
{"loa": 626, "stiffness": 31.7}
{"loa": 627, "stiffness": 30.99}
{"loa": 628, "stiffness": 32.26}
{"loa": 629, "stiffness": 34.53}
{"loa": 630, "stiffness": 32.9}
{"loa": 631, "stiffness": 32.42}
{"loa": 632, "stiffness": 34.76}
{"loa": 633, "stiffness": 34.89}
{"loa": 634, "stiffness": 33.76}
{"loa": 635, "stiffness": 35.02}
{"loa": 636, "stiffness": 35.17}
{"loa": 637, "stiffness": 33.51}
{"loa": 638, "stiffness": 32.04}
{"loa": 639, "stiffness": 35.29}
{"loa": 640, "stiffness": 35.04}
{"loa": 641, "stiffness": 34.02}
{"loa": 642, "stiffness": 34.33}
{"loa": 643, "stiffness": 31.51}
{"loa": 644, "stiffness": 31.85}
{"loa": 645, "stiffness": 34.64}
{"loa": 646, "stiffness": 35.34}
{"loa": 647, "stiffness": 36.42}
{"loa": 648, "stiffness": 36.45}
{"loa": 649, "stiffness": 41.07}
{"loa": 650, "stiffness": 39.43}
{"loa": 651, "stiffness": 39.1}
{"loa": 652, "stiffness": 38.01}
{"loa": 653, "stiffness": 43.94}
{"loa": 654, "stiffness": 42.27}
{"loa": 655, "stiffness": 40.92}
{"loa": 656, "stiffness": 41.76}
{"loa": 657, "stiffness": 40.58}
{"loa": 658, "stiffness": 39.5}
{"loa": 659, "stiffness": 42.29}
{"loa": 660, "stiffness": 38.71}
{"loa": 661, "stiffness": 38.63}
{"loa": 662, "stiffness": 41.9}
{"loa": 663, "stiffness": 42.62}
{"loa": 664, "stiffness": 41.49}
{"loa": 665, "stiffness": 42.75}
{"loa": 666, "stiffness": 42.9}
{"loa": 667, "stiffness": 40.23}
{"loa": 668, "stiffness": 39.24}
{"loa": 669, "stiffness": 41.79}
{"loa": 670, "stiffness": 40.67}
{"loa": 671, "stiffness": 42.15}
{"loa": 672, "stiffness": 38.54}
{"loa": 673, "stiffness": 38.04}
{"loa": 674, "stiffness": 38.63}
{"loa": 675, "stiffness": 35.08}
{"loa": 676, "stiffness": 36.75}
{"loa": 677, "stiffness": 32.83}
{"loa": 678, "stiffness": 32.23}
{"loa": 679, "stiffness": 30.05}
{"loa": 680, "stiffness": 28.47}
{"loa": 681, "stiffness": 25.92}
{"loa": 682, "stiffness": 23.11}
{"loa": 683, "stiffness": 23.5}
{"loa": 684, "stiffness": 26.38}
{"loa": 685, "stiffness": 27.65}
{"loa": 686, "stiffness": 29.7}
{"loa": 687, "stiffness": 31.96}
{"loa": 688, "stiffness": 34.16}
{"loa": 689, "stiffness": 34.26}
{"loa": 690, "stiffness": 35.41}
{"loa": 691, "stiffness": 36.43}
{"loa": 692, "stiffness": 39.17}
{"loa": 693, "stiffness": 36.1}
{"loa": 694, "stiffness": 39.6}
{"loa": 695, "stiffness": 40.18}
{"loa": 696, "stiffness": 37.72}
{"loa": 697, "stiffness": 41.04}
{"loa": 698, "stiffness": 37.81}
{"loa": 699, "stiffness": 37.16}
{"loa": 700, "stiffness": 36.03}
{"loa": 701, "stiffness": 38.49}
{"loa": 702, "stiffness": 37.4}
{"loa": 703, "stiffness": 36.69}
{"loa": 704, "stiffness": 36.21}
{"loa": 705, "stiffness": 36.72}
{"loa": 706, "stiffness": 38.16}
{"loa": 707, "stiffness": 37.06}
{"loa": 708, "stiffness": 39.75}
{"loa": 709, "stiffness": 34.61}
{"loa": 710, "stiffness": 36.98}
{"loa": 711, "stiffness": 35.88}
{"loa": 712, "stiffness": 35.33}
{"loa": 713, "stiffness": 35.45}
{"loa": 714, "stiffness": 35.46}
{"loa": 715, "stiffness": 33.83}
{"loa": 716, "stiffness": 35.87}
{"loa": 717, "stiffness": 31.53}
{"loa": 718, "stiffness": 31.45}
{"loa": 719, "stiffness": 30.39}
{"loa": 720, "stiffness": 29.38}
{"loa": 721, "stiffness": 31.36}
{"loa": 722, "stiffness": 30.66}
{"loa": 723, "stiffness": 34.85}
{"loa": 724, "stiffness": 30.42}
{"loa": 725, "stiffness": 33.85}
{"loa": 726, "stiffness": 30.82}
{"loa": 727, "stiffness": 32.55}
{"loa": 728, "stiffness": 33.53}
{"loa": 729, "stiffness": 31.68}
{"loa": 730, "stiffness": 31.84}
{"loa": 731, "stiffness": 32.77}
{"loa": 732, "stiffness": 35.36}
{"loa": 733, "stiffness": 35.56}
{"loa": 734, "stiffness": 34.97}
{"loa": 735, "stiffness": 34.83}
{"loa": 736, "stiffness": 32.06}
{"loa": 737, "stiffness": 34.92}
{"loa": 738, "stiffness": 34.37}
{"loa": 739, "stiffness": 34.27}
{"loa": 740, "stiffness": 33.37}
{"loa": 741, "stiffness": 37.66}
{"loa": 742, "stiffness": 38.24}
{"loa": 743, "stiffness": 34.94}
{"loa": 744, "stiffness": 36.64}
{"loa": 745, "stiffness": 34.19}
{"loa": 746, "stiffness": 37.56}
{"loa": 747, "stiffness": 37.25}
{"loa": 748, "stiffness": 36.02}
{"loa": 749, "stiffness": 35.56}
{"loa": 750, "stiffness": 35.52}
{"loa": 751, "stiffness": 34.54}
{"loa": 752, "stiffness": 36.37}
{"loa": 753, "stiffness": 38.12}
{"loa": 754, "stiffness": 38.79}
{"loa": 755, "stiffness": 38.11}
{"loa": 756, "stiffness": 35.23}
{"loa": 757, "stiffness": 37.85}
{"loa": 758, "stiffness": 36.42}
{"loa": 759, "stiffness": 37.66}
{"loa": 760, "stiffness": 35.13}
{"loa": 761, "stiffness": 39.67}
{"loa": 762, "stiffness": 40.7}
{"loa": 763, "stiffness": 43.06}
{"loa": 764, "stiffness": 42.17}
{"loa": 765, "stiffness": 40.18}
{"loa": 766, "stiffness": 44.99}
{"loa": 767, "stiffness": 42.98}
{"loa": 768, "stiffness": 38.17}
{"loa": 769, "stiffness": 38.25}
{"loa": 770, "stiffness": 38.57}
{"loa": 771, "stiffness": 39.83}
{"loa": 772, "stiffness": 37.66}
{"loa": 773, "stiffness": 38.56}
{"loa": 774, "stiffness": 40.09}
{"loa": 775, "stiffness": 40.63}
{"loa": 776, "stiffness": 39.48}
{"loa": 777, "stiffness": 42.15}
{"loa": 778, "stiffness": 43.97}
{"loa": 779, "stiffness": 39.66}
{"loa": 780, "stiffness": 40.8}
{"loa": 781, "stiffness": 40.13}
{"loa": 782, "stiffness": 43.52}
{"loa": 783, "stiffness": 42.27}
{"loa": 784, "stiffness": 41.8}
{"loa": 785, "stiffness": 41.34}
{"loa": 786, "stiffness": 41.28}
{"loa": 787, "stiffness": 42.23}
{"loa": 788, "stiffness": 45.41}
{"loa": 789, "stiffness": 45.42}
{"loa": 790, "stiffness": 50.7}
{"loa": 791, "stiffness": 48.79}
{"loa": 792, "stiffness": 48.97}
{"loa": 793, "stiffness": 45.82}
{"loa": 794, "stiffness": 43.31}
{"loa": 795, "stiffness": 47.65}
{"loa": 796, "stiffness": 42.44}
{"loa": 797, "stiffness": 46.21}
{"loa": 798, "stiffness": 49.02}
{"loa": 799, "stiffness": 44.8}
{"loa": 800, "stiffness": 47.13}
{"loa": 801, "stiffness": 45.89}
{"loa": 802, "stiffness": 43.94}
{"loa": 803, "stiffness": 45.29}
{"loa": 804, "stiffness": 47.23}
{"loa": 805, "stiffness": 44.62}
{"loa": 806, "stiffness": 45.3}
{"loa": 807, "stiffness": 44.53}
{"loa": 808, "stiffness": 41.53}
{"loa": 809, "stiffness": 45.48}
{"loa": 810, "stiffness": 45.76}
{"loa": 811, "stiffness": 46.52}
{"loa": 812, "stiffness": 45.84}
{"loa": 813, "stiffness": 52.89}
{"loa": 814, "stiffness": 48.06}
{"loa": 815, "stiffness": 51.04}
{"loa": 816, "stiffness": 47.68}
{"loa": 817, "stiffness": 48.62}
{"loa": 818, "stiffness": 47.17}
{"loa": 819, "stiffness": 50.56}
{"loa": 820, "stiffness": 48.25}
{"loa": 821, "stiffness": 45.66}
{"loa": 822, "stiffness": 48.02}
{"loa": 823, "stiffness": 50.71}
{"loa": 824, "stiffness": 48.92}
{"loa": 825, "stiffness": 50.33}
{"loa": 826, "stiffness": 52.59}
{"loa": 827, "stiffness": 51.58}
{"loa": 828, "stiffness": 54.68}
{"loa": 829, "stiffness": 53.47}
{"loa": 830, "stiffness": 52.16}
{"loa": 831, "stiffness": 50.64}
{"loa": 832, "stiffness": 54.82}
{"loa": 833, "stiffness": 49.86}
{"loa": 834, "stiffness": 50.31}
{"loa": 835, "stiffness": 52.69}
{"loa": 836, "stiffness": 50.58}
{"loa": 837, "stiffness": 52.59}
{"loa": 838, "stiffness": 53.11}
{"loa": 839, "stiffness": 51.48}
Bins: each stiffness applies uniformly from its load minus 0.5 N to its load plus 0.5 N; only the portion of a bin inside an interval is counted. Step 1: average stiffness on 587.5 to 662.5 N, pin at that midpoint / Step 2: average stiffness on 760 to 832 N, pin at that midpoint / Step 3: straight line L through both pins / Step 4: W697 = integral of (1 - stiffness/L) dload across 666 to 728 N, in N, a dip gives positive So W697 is 7.4 N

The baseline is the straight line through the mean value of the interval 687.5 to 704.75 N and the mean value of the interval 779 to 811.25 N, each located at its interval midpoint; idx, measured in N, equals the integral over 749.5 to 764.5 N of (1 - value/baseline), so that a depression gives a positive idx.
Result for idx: 1.4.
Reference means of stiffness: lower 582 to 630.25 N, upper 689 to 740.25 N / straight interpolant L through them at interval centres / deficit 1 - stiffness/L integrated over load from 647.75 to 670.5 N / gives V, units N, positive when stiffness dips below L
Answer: -3.90 N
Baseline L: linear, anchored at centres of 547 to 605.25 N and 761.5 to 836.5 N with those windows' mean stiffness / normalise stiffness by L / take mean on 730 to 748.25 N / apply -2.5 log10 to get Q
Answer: 0.22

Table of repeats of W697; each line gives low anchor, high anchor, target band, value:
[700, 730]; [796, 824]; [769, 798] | 0.4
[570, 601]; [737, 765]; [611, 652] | 1.2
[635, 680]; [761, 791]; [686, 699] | 0.7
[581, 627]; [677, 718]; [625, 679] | -4.0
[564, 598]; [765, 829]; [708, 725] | 3.2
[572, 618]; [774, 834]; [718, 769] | 8.7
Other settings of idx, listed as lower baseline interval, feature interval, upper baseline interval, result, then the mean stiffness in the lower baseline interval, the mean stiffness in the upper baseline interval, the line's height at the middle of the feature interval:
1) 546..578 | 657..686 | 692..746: -0.7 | 35.4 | 35.1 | 35.2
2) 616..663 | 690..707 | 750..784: -0.1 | 35.8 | 39.5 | 37.5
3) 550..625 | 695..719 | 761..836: 2.7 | 34.9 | 45.6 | 40.9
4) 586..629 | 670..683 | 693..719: 0.9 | 34.5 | 36.5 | 35.9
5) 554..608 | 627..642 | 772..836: 1.6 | 35.1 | 46.4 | 37.8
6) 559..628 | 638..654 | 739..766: -0.4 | 34.6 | 37.4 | 35.5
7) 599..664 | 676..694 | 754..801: 3.1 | 35.6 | 42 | 37.9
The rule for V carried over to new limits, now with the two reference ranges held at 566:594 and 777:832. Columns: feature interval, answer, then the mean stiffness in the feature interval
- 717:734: 4.0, 32.3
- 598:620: 1.0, 34.5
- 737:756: 3.2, 36.1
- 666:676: 0.0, 39.4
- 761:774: 1.2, 40.4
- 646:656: -0.3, 39.6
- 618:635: 1.8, 33.2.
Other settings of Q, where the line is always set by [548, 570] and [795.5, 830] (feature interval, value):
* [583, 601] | 0.06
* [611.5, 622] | 0.14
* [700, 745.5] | 0.26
